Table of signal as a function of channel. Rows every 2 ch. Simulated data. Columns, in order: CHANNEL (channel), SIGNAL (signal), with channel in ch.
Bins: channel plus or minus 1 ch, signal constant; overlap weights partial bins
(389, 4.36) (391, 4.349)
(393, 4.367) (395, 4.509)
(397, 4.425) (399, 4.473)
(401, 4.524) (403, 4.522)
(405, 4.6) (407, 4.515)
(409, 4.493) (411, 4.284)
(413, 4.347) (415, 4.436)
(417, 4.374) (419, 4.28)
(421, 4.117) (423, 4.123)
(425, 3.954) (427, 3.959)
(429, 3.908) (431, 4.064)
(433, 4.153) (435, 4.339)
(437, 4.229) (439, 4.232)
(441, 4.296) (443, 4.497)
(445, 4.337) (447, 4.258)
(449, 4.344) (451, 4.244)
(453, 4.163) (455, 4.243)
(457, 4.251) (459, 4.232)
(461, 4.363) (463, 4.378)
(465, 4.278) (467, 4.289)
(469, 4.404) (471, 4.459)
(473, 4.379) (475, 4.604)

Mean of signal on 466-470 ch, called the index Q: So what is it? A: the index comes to 4.35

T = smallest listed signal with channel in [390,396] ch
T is 4.349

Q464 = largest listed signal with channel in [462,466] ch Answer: 4.378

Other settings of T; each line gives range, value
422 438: 3.908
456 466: 4.232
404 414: 4.284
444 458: 4.163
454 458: 4.243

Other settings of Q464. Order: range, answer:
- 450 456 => 4.244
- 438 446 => 4.497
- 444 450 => 4.344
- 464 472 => 4.459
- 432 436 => 4.339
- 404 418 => 4.6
